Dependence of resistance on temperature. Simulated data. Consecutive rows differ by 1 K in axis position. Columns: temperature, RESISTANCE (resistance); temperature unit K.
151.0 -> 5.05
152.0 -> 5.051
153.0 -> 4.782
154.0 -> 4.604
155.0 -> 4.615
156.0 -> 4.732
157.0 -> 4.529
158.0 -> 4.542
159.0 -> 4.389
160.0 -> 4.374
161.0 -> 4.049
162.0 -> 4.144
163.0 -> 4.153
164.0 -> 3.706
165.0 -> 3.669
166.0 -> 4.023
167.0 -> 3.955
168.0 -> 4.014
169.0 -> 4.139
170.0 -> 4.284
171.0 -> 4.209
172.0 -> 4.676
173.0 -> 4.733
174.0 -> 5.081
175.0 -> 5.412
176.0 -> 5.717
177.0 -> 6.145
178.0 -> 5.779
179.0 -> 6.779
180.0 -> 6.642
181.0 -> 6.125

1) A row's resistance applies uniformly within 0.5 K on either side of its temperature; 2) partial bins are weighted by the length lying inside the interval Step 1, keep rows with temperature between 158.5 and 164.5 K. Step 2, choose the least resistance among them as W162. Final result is 3.706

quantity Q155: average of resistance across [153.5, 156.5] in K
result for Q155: 4.65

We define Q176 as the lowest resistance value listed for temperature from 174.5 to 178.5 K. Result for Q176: 5.412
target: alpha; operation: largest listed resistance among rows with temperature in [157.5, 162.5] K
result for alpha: 4.542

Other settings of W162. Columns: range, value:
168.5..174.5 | 4.139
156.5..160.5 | 4.374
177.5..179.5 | 5.779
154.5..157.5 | 4.529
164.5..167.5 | 3.669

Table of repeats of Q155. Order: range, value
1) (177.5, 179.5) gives 6.28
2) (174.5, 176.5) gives 5.56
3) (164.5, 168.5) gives 3.92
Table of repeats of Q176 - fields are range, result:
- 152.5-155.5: 4.604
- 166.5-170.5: 3.955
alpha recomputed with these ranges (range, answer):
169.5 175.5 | 5.412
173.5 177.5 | 6.145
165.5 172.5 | 4.676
